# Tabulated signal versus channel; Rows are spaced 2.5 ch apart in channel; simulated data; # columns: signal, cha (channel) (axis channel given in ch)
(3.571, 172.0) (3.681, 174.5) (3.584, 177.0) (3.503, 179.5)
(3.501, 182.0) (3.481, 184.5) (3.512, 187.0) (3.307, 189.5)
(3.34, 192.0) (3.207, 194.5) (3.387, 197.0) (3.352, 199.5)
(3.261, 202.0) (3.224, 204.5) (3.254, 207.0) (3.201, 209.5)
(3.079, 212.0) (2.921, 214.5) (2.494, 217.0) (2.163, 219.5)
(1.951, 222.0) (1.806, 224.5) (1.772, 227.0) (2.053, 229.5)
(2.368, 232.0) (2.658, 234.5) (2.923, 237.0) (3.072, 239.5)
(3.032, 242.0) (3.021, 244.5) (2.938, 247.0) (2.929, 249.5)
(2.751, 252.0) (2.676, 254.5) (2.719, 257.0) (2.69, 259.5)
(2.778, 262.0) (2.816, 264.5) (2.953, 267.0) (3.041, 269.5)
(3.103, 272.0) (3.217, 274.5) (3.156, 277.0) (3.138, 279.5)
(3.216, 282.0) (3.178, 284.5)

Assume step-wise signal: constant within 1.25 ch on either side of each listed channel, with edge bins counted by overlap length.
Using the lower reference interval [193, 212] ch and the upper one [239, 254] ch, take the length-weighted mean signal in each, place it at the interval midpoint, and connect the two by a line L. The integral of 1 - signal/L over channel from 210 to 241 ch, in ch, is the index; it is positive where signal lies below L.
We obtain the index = 6.3 ch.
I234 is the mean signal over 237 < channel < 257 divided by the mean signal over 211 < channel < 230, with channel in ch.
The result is 1.28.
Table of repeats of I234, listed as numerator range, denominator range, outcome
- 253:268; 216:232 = 1.35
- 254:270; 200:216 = 0.89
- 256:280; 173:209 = 0.87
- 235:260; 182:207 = 0.86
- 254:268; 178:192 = 0.80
